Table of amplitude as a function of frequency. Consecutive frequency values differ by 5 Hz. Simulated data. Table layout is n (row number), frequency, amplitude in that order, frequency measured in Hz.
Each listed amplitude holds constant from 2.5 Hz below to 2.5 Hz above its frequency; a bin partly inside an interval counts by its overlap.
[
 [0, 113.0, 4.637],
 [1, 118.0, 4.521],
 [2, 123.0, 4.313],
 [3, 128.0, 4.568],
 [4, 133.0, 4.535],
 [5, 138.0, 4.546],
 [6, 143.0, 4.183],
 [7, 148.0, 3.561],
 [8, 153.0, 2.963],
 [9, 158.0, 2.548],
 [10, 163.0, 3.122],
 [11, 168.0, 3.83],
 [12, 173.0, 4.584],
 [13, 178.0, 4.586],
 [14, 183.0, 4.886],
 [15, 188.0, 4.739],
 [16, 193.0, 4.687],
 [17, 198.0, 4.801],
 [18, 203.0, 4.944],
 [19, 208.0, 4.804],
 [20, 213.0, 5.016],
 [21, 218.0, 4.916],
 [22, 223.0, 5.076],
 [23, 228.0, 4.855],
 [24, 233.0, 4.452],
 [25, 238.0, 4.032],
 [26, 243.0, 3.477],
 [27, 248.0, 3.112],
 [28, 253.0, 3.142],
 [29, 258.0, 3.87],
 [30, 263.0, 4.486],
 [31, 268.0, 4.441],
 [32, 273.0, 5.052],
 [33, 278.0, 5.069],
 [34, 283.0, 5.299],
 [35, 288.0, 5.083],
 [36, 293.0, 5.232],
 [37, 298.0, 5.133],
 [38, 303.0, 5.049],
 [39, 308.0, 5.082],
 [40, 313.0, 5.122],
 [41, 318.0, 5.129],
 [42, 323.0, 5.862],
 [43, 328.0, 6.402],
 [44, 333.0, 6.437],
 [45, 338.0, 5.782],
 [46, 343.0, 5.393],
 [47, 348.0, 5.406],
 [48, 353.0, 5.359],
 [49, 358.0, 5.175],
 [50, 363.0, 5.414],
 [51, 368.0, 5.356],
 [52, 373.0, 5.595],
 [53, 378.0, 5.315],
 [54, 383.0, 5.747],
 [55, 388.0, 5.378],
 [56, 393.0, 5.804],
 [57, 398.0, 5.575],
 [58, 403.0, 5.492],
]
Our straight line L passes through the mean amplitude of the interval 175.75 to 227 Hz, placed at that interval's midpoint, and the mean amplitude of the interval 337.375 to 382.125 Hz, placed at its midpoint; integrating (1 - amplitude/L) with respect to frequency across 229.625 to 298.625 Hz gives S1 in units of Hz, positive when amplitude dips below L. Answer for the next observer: 9.2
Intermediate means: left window 4.85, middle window 4.41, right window 5.42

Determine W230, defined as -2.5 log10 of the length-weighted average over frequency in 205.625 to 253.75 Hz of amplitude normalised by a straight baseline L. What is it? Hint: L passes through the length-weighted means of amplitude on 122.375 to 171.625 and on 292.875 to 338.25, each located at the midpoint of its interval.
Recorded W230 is 0.07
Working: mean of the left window 3.82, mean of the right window 5.53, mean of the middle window 4.33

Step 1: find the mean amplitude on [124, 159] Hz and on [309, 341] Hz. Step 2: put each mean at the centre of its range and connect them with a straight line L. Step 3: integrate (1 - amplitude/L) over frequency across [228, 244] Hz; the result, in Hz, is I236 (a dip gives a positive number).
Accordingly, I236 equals 2.3 Hz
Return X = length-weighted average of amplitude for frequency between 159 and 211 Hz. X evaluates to 4.45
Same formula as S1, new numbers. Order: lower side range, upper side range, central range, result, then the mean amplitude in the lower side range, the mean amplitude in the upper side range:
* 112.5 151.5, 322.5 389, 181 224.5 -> -1.4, 4.31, 5.61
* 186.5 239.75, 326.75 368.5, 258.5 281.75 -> 1.9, 4.77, 5.63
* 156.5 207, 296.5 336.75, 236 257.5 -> 6.3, 4.32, 5.54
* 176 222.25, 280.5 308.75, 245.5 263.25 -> 5.2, 4.83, 5.15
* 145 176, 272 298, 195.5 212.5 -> -3.4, 3.47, 5.15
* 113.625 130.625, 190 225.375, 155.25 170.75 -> 5.0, 4.49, 4.89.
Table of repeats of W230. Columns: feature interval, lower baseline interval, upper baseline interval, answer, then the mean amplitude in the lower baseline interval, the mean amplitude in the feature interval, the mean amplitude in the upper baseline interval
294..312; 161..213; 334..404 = 0.01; 4.54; 5.1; 5.51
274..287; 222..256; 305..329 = -0.09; 3.97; 5.16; 5.45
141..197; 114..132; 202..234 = 0.17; 4.49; 3.99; 4.88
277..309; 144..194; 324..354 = 0.03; 3.94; 5.14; 5.82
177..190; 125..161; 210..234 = -0.09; 3.84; 4.75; 4.89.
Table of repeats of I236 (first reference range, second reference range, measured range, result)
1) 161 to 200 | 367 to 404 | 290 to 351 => -3.7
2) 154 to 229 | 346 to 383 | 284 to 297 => -0.5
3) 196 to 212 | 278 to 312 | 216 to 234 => 0.3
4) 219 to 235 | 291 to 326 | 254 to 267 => 2.4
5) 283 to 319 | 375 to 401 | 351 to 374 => 0.3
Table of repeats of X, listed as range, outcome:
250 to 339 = 5.07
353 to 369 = 5.32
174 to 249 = 4.59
